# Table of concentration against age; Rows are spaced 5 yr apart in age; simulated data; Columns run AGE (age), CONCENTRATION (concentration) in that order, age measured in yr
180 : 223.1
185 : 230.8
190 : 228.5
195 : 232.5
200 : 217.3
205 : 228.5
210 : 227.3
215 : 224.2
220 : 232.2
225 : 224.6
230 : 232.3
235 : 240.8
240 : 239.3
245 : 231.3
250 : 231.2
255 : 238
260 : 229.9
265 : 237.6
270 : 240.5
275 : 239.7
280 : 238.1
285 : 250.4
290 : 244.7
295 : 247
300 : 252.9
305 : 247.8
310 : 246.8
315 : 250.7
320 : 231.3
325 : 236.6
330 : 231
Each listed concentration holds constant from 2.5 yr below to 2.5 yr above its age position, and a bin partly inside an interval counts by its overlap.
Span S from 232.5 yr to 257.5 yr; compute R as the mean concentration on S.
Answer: 236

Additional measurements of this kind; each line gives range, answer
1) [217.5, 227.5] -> 228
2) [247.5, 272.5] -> 235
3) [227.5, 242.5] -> 237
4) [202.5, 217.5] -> 227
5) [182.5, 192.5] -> 230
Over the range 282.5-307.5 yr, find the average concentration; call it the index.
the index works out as 249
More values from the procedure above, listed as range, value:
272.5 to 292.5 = 243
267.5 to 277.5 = 240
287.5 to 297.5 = 246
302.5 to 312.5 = 247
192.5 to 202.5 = 225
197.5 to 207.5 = 223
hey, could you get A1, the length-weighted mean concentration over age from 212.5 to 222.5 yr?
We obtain 228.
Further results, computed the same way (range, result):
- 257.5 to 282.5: 237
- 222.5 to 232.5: 228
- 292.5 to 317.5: 249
